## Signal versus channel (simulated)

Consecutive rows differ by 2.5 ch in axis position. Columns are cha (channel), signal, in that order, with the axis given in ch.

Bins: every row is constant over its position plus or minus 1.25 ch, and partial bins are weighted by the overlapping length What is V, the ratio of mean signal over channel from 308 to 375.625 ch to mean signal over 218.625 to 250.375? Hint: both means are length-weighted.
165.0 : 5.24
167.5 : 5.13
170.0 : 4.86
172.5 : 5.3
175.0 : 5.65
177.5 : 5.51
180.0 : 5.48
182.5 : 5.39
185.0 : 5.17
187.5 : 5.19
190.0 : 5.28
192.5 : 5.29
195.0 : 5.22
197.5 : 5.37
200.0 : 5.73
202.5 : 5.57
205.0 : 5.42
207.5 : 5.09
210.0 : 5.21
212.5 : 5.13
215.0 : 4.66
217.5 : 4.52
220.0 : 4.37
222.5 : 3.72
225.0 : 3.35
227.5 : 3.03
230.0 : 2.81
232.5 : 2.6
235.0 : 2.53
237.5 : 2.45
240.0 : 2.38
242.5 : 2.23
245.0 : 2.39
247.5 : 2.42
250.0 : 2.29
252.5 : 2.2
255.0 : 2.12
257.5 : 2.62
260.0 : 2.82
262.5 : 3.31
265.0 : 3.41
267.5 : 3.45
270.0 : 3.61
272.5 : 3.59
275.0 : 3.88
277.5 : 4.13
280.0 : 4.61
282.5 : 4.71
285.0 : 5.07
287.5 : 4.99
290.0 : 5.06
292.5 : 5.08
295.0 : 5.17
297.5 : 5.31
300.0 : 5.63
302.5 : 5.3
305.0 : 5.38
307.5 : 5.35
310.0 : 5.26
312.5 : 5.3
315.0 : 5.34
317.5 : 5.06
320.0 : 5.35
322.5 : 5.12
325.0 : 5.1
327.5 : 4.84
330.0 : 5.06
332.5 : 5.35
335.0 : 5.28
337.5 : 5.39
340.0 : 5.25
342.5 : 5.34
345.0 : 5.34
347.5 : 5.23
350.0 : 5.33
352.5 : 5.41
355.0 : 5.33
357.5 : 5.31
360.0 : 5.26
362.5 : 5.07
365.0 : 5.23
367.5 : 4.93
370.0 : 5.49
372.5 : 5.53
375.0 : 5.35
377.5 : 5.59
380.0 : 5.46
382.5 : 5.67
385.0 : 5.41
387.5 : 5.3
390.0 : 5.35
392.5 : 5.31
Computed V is 1.85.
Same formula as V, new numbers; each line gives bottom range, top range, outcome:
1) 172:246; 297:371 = 1.20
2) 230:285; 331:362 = 1.73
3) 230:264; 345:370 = 2.09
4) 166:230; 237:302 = 0.75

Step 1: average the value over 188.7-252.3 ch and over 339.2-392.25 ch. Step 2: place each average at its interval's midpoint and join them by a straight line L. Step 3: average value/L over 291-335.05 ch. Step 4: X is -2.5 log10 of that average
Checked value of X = -0.09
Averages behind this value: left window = 3.93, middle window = 5.24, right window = 5.34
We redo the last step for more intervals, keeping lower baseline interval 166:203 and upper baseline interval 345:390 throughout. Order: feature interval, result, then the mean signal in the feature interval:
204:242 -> 0.38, 3.78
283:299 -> 0.05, 5.1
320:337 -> 0.04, 5.15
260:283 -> 0.38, 3.77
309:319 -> 0.02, 5.24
